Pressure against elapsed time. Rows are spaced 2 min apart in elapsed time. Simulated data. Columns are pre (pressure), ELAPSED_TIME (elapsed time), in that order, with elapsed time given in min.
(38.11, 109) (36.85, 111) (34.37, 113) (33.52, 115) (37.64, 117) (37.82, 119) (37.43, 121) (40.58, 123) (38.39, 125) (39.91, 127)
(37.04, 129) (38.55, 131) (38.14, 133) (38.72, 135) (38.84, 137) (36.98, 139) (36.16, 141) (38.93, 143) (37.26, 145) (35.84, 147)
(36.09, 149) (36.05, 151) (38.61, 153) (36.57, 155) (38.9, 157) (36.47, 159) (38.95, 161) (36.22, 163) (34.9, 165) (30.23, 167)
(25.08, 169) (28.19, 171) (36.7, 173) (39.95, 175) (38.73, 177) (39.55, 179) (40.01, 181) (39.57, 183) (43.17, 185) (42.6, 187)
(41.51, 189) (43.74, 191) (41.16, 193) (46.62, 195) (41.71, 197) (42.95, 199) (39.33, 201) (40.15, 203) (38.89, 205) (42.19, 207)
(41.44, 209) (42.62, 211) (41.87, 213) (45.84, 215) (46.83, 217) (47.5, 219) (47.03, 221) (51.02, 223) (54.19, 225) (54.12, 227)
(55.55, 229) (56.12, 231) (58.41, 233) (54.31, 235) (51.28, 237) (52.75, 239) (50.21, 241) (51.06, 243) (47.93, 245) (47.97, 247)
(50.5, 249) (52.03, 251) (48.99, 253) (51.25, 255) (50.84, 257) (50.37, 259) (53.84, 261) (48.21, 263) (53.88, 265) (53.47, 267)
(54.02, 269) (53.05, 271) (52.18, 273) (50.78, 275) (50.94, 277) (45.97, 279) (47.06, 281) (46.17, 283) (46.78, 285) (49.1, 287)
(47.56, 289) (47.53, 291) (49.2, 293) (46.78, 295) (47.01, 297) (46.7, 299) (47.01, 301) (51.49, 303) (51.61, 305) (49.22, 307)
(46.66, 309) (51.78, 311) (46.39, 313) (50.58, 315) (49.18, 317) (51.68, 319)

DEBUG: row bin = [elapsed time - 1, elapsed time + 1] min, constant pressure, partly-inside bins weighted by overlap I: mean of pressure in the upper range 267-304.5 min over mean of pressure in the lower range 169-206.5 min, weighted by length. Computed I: 1.2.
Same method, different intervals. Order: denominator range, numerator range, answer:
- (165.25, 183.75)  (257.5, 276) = 1.48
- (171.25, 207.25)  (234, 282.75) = 1.25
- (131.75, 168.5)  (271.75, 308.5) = 1.32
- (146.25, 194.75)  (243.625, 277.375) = 1.36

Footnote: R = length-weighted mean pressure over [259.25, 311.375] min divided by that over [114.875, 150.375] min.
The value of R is 1.3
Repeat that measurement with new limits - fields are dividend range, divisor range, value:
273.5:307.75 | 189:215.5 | 1.15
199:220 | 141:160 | 1.15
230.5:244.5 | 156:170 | 1.55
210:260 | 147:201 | 1.32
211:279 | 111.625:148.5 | 1.36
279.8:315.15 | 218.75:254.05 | 0.93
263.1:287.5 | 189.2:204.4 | 1.19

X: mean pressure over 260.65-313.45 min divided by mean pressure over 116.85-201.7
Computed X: 1.29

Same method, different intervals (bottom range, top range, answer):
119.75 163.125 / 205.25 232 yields 1.27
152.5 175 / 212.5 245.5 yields 1.47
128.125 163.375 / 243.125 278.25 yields 1.36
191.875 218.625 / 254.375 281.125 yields 1.20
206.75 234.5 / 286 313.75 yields 0.98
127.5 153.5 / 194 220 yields 1.14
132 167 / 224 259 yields 1.41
